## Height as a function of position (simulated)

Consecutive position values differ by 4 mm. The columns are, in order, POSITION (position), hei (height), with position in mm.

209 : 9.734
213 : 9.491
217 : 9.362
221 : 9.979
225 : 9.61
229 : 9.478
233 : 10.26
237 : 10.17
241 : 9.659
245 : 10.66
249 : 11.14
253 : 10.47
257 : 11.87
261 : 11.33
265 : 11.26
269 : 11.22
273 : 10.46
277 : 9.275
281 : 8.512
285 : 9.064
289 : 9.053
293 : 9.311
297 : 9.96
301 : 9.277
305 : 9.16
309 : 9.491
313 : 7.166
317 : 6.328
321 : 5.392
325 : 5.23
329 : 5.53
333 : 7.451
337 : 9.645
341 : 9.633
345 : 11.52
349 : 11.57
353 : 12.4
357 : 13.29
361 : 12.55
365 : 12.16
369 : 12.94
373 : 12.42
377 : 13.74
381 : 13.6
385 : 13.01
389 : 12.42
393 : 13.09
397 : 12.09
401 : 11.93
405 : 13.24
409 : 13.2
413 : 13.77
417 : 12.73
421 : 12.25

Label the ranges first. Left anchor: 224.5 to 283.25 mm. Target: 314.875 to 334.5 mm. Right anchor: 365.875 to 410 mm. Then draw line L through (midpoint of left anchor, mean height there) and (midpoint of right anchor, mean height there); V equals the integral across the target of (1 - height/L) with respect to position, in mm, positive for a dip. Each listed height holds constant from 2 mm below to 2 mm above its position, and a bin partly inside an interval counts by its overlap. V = 9.6 mm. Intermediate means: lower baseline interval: 10.4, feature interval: 5.96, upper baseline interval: 12.9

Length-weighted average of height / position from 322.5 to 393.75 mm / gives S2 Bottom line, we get 11.2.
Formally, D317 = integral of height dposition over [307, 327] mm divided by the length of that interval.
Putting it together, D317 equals 6.72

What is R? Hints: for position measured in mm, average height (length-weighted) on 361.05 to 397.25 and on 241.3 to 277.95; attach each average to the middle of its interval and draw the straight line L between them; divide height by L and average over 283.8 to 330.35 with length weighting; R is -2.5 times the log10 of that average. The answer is 0.413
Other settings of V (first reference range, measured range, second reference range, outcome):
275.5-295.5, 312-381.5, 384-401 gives 6.8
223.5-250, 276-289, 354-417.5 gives 2.4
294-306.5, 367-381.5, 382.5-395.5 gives -1.0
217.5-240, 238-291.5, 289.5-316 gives -4.9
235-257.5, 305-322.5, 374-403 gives 6.4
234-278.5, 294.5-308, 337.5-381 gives 2.2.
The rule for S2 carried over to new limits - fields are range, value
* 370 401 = 12.8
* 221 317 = 9.83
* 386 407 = 12.6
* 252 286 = 10.4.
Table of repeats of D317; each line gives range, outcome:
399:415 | 13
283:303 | 9.33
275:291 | 8.98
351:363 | 12.7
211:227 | 9.61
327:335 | 6.49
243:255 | 10.8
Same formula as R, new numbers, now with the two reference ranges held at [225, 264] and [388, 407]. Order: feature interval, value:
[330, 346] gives 0.27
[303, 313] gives 0.27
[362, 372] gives -0.03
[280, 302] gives 0.21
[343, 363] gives -0.03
